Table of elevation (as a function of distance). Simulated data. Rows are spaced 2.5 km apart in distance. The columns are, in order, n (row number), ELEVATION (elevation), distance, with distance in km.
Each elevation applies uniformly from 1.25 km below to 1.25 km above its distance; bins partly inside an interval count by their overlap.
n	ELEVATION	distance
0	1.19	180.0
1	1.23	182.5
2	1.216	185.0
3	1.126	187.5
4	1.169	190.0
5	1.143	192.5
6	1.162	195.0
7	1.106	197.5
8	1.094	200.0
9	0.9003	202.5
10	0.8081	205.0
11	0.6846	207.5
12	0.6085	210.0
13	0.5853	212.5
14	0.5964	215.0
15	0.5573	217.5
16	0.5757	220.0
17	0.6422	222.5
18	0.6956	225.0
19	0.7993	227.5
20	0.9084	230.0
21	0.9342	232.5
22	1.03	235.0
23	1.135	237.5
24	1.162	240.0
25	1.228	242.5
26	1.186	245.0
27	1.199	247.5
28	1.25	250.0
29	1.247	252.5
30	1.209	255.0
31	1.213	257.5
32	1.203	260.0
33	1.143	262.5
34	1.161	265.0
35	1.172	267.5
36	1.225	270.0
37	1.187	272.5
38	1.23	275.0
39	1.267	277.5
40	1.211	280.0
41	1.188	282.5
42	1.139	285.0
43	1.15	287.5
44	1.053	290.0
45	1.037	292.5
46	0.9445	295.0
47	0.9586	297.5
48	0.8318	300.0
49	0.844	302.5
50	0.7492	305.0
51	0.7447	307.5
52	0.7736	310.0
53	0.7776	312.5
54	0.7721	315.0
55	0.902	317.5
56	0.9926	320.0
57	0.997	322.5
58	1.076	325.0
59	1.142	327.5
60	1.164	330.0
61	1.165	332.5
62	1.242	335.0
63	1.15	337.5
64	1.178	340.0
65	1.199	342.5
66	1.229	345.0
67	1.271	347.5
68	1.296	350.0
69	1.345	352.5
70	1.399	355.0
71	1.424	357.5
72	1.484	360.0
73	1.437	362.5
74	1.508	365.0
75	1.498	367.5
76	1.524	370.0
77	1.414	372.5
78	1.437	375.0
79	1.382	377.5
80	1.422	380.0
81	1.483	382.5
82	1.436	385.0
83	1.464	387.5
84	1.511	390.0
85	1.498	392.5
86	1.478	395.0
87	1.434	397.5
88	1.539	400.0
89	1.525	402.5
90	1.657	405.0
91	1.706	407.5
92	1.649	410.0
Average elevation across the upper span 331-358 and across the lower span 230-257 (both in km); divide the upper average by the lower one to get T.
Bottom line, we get 1.10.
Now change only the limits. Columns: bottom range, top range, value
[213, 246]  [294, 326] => 1.00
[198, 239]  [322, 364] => 1.58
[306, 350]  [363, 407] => 1.41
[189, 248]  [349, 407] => 1.61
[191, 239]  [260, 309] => 1.26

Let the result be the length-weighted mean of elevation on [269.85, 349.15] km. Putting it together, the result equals 1.05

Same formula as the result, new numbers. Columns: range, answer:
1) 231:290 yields 1.17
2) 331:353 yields 1.23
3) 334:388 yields 1.37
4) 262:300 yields 1.13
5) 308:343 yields 1.03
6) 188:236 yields 0.846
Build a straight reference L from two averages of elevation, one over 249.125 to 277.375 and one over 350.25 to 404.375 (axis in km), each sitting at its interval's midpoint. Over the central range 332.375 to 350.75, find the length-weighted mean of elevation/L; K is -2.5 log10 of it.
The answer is 0.14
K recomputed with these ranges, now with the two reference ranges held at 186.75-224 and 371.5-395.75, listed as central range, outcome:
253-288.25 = -0.123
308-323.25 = 0.383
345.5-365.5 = -0.022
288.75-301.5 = 0.193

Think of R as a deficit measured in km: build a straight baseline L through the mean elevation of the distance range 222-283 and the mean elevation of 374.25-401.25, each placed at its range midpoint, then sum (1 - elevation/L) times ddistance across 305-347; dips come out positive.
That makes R 9.1 km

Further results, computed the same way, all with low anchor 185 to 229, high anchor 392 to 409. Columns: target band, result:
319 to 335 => 2.28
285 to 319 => 8.33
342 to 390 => 0.62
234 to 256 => -4.37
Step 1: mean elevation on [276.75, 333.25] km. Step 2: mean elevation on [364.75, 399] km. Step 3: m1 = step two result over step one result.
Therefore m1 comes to 1.48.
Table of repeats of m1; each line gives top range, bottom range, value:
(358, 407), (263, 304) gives 1.35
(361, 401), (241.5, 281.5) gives 1.21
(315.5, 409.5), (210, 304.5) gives 1.32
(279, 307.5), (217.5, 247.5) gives 1.07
